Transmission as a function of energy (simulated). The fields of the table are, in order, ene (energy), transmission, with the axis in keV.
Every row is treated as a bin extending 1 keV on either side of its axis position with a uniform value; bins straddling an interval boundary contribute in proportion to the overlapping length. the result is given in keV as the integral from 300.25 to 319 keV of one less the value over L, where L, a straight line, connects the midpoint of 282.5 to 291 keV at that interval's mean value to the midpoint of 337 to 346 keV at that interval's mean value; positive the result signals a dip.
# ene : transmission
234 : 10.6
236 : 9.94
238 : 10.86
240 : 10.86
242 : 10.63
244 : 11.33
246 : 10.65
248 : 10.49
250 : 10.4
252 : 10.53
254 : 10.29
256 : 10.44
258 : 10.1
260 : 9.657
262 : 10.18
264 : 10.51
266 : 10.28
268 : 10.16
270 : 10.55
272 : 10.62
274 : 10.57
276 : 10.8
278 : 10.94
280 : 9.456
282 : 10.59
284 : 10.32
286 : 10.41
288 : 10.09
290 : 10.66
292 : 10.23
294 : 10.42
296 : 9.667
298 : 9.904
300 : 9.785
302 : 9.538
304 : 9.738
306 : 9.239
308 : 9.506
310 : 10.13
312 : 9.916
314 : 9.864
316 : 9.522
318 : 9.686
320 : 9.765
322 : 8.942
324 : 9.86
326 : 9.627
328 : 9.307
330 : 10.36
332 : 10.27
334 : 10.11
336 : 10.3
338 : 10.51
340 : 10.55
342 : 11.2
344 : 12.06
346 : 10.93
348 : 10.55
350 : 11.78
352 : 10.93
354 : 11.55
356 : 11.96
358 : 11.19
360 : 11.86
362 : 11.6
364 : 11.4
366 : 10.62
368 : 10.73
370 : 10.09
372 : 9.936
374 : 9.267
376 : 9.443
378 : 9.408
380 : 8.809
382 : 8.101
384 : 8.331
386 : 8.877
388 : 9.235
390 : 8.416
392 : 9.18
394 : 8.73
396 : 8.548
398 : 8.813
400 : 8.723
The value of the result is 1.7 keV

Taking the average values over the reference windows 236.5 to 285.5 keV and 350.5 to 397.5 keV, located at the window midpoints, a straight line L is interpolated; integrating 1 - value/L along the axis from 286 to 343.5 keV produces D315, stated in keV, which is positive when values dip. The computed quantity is 1.28 keV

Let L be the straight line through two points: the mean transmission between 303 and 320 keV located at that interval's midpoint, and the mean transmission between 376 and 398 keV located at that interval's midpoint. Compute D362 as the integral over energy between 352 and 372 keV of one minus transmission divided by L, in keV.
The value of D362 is -4.49 keV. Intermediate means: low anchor 9.7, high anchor 8.8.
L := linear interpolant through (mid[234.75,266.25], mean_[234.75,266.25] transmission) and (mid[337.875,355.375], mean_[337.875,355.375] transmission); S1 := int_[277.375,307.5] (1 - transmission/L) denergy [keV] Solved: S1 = 2.0 keV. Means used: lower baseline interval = 10.5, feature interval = 10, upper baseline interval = 11.2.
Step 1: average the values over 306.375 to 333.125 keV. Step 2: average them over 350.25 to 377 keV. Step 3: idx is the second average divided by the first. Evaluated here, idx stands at 1.11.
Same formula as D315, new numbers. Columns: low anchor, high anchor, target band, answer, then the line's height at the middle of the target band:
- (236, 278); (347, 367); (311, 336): 2.87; 11.1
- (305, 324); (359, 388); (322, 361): -3.98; 9.74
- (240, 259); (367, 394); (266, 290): -0.36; 10.3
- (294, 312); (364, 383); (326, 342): -0.83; 9.72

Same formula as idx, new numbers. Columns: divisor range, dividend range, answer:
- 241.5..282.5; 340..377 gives 1.05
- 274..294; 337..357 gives 1.08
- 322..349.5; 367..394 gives 0.88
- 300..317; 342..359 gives 1.17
